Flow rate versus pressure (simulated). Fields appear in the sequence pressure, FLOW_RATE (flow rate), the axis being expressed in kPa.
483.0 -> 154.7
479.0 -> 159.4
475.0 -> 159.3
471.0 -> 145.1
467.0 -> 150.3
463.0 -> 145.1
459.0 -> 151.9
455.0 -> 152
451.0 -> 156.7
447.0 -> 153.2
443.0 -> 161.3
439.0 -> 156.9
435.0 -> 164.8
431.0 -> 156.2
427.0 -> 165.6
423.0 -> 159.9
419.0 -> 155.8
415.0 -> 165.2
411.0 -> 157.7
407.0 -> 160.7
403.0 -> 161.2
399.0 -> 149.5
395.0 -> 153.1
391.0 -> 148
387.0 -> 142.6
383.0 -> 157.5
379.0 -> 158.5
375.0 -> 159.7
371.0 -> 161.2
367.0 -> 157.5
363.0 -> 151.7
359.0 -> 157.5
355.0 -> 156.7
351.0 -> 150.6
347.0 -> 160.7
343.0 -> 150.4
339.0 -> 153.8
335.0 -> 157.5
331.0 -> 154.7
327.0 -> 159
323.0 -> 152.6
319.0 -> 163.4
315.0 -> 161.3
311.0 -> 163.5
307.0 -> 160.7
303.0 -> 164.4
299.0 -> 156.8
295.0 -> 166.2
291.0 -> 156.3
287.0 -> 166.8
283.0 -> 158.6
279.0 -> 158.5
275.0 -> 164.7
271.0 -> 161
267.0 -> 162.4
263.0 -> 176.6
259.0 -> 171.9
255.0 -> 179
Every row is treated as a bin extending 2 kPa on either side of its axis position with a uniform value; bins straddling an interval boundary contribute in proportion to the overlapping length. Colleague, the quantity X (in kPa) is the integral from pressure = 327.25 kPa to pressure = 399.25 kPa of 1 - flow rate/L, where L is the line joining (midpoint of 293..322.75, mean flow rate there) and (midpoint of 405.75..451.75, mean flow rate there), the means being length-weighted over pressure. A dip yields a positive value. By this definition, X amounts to 2.7 kPa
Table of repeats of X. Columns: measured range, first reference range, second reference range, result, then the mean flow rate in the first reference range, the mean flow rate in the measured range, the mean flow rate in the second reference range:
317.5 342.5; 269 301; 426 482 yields 0.5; 161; 156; 155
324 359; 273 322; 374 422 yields 0.8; 162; 155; 156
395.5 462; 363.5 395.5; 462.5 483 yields -1.8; 155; 158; 153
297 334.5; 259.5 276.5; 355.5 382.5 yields 0.7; 167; 160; 158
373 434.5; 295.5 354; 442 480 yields -0.7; 158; 157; 153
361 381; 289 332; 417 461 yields 0.1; 160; 158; 158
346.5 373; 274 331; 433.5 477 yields 0.3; 161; 156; 154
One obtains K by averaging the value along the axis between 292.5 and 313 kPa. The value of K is 162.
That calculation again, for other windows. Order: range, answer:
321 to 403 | 155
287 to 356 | 158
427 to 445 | 160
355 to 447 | 157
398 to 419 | 159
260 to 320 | 163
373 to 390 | 154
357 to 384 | 158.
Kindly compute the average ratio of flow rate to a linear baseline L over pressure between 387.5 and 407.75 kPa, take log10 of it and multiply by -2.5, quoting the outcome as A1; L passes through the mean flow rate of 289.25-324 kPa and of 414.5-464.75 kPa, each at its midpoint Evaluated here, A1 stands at 0.04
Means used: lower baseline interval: 161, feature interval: 153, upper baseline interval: 157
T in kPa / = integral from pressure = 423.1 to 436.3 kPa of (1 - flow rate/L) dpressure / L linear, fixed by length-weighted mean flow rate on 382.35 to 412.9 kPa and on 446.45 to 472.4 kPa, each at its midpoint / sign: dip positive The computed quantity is -0.8 kPa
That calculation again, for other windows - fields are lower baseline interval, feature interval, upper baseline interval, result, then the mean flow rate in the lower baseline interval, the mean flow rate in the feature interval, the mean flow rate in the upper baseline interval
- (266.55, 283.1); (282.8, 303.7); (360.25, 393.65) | -0.21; 161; 162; 155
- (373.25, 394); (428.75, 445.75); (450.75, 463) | -0.84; 153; 160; 152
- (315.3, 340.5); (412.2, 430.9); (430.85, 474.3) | -0.74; 157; 161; 154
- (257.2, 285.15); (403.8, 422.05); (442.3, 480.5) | -0.45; 165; 160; 153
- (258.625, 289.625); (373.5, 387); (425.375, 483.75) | 0.26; 165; 156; 155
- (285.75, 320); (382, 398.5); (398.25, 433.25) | 1.06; 162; 150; 159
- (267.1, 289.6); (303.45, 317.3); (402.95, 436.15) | -0.05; 162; 162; 161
